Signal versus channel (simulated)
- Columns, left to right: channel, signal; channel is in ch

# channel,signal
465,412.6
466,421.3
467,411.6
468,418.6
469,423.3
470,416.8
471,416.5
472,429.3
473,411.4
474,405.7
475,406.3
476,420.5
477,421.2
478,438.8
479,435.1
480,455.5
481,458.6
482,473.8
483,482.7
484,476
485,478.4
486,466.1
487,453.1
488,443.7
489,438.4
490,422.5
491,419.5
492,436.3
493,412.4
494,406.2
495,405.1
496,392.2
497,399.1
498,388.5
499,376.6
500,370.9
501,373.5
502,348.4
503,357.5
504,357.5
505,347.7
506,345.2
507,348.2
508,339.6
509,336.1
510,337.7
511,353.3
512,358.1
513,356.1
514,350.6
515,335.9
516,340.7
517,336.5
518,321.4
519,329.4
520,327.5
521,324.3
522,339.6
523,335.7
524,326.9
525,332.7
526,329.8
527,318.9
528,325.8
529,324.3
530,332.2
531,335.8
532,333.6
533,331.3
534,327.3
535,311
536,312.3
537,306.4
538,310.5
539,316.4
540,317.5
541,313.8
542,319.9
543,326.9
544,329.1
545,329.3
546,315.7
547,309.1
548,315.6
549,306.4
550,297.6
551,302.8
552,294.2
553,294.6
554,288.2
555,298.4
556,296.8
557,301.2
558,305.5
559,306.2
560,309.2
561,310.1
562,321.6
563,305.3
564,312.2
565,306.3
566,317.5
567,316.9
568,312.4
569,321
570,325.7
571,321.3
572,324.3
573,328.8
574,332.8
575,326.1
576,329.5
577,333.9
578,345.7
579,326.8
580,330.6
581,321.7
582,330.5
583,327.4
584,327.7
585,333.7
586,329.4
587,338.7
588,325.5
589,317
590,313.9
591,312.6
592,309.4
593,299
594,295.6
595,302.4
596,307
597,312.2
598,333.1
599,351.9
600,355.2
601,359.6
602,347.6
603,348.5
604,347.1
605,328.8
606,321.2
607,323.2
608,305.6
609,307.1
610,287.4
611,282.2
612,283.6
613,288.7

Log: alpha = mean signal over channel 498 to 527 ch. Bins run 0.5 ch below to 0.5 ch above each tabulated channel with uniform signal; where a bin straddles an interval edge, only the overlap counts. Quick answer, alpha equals 345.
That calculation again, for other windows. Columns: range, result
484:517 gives 385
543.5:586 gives 317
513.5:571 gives 318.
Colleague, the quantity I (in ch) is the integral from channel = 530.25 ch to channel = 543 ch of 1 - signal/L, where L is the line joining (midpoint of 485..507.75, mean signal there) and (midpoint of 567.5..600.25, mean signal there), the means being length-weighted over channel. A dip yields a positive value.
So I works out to 1.5 ch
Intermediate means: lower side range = 397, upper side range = 324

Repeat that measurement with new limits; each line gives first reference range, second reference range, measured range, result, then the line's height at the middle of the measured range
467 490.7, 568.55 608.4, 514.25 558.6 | 7.1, 380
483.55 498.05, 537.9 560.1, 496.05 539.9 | 3.9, 374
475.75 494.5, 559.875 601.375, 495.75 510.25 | 2.1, 422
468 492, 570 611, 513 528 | 2.4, 397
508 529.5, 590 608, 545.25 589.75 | 1.7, 330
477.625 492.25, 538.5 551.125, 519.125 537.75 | 1.4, 353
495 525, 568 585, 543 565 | 1.8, 336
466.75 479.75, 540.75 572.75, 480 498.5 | -1.7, 400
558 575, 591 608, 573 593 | -0.3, 322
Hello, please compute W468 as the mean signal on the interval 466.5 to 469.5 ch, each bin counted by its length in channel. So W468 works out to 418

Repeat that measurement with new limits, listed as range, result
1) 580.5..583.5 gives 327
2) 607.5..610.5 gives 300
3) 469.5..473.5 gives 418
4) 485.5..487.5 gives 460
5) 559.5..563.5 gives 312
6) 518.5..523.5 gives 331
